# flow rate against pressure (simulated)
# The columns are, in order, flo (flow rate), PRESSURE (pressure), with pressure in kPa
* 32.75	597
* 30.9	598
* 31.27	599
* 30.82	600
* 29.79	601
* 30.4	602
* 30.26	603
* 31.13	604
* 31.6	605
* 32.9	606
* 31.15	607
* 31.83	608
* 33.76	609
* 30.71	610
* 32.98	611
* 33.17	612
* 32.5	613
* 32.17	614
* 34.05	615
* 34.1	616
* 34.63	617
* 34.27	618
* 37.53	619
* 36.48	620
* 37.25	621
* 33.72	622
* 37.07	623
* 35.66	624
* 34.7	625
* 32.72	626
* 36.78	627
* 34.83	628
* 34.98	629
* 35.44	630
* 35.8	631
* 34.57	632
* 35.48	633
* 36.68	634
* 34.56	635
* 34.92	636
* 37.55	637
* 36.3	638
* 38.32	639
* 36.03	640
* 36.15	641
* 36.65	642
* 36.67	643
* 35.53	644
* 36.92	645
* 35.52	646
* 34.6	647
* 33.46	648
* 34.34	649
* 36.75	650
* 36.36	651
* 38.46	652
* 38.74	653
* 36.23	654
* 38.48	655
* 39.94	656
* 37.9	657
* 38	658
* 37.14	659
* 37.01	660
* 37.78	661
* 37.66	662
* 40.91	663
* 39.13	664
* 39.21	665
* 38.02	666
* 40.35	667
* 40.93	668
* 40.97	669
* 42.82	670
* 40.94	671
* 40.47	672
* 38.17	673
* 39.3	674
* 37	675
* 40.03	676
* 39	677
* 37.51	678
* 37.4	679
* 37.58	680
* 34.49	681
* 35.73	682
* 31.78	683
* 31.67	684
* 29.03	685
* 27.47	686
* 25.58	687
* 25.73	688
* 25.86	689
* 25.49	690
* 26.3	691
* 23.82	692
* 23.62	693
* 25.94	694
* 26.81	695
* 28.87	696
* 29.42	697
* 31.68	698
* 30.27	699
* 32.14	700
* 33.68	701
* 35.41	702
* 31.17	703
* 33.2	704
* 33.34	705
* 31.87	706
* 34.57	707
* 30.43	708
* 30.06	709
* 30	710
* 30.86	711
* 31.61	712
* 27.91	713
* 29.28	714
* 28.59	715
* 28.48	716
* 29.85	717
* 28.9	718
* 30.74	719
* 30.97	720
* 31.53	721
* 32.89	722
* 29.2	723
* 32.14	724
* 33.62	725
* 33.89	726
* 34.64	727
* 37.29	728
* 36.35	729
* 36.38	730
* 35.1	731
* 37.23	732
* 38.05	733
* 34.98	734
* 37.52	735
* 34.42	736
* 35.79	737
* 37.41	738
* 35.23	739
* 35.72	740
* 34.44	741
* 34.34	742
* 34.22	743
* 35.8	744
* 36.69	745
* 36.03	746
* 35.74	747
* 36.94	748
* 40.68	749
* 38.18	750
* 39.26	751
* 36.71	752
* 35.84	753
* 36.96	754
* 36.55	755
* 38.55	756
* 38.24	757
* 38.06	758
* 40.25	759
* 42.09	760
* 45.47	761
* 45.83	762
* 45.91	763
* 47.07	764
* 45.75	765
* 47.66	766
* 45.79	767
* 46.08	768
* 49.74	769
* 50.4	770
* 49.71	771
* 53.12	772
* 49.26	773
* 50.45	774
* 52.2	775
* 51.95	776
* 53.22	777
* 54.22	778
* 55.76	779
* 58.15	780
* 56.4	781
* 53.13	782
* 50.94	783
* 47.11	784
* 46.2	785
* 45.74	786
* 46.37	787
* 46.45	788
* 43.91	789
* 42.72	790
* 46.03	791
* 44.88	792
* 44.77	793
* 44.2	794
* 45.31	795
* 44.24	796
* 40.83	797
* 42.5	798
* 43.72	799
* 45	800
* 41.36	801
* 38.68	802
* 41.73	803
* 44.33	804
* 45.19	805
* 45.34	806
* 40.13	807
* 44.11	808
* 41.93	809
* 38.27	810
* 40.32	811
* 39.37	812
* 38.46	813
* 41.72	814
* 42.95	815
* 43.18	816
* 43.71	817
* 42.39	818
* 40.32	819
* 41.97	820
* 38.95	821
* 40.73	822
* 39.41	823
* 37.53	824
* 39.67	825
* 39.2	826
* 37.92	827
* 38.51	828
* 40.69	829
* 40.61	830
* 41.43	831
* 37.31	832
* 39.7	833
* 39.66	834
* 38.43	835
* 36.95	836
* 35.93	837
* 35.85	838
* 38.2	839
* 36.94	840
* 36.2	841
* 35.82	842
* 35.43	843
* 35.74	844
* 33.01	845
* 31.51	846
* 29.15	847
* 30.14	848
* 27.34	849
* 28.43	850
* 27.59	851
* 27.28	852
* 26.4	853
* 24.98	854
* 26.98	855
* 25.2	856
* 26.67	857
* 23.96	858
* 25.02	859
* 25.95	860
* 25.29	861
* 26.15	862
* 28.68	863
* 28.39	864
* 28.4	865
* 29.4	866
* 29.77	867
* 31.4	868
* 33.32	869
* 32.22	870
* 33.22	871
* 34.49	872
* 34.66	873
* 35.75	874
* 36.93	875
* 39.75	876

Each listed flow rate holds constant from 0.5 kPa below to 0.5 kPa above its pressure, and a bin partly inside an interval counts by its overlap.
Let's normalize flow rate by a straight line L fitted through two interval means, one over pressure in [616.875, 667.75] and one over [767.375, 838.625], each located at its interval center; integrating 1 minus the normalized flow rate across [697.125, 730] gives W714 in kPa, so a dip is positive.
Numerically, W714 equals 6.67 kPa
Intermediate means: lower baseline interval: 36.6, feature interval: 31.8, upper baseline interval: 44.1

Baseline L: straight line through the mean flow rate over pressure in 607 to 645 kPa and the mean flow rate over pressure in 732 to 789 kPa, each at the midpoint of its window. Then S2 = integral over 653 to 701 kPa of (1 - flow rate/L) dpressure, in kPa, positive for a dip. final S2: 4.39 kPa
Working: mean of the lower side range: 35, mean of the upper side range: 43.3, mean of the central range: 34.5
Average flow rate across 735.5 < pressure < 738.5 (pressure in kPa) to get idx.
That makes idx 35.9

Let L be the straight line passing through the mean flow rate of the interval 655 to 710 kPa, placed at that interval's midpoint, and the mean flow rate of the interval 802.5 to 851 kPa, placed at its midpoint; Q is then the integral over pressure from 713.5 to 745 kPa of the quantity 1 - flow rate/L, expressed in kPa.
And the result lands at 1.6 kPa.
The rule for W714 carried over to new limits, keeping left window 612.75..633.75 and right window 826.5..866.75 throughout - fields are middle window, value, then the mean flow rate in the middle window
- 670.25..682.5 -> -1.4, 38.2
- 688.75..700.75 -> 2.3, 27.7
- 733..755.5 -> -1.9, 36.4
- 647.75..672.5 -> -2.8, 38.5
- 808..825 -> -4.3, 40.8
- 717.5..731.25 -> 0.3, 33.1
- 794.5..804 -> -2.9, 42.7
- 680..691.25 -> 1.6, 29.5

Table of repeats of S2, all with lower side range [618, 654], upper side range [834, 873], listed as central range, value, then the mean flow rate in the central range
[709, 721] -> 1.5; 29.8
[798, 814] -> -5.0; 41.9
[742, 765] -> -4.2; 39.2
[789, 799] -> -3.6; 43.9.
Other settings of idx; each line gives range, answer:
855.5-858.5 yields 25.3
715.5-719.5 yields 29.5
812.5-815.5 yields 41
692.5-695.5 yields 25.5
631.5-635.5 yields 35.3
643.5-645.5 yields 36.2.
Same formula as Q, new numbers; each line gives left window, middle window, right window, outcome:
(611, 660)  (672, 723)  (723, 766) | 7.6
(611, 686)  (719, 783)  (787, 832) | -1.5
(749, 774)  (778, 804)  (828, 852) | -3.8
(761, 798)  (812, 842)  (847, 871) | -2.8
